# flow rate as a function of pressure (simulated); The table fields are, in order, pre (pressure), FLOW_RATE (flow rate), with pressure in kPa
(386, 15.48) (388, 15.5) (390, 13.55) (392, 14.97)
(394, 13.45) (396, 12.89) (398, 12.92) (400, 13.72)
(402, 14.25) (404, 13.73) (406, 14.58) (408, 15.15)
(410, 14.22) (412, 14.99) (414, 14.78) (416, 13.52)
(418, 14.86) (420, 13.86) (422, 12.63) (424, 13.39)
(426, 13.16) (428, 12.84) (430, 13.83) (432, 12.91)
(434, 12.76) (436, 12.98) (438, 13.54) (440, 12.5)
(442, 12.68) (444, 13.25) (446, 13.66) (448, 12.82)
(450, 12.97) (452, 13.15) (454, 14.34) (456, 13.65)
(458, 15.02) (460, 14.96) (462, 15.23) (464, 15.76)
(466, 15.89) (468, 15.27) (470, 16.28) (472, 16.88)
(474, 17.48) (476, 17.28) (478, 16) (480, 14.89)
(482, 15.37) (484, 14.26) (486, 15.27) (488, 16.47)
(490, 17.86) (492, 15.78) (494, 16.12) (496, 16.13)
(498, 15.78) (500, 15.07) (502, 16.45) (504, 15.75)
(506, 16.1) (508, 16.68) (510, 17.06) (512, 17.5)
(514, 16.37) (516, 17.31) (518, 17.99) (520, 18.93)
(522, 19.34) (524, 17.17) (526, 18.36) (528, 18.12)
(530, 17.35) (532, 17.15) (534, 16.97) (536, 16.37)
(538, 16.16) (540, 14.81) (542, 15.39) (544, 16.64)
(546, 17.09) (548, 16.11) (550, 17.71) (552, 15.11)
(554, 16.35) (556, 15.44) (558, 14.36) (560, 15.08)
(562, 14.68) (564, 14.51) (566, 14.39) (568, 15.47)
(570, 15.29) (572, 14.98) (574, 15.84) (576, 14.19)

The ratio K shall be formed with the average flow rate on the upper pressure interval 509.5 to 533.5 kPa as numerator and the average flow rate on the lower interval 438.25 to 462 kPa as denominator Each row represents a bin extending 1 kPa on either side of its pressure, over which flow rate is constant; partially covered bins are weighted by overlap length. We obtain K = 1.30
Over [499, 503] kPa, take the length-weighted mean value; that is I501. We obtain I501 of 15.8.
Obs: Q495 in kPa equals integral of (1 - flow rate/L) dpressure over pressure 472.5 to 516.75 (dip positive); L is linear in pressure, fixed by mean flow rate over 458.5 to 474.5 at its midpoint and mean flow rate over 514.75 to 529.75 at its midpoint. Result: 2.0 kPa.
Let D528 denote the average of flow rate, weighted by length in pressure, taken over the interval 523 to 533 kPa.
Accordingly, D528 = 17.6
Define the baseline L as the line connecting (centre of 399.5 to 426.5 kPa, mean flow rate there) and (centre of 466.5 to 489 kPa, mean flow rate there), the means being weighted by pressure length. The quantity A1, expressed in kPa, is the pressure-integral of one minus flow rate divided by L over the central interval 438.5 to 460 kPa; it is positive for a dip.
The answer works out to 2.4 kPa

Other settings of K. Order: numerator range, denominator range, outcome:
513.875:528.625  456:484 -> 1.15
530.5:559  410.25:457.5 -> 1.20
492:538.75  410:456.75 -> 1.26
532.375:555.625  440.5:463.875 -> 1.17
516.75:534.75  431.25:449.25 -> 1.38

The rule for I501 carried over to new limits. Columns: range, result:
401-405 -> 14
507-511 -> 16.9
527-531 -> 17.7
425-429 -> 13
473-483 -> 16.2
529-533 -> 17.2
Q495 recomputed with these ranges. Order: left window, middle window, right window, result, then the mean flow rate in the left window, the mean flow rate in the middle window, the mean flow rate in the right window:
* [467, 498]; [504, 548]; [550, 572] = -4.10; 16.1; 17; 15.2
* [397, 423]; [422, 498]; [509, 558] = 3.00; 14.1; 14.7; 16.9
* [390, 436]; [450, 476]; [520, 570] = -1.02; 13.8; 15.3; 16.3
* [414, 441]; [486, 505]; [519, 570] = -1.29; 13.3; 16.1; 16.3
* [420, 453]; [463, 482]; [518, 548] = -2.02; 13.1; 16.1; 17.1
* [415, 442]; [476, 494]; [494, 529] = -0.01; 13.3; 15.8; 17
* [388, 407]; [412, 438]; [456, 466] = 1.62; 13.9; 13.5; 15.1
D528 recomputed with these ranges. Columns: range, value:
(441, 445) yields 13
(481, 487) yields 15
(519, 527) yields 18.5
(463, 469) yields 15.6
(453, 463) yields 14.6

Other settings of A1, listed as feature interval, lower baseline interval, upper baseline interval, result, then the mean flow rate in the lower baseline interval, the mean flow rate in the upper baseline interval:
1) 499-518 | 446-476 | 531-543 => -1.01 kPa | 15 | 16.1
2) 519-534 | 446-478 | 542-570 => -2.47 kPa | 15.1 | 15.6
